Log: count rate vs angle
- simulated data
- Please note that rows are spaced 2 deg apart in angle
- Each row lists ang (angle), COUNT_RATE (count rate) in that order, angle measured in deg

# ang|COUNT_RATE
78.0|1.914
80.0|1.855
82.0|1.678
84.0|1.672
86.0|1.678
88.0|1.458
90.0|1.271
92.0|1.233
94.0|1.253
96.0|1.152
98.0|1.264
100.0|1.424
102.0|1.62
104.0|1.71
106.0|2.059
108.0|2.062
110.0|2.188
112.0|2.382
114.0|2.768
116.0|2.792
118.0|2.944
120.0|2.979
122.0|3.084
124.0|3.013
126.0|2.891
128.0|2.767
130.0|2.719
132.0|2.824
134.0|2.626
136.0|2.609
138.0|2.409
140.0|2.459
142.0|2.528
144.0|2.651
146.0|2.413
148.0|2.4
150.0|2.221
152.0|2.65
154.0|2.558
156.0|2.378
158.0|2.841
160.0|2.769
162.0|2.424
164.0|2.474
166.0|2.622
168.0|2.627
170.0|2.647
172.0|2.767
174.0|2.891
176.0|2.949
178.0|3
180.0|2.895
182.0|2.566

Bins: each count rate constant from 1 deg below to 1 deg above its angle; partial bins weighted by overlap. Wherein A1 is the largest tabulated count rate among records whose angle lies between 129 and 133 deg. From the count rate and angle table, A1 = 2.824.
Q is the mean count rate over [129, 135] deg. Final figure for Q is 2.72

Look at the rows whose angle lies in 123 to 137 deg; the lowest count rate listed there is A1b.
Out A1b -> 2.609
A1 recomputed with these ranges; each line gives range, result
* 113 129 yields 3.084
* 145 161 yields 2.841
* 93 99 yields 1.264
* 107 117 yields 2.792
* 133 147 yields 2.651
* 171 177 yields 2.949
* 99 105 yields 1.71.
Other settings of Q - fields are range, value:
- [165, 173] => 2.67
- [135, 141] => 2.49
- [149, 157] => 2.45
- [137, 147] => 2.49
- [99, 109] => 1.77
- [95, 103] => 1.36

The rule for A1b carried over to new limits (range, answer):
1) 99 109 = 1.424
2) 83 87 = 1.672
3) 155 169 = 2.378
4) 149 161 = 2.221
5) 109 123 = 2.188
